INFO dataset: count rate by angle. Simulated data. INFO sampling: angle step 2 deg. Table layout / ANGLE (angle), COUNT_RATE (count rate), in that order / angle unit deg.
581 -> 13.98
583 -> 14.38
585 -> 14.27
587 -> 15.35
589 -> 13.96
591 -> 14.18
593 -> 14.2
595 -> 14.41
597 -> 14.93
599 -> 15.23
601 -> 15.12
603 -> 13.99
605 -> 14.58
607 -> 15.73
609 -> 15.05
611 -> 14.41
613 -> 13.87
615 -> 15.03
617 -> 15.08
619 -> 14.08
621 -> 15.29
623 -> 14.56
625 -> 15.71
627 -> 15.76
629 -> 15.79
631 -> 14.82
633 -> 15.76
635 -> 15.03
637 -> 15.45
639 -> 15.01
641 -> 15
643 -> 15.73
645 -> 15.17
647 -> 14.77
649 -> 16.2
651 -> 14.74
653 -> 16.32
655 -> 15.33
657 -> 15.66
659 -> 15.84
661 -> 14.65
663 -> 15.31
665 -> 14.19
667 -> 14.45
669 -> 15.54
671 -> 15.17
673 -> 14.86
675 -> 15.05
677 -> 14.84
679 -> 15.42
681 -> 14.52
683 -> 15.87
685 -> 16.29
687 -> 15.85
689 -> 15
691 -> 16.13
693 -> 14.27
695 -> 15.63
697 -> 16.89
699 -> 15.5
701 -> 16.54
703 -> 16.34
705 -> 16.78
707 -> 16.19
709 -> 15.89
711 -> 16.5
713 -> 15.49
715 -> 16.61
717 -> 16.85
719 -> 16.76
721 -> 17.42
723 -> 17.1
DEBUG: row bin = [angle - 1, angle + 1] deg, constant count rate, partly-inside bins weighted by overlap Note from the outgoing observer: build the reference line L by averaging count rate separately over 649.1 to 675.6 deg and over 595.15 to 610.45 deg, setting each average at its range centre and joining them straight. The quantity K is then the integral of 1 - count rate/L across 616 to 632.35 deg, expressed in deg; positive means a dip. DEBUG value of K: -0.2 deg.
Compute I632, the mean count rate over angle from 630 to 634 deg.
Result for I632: 15.3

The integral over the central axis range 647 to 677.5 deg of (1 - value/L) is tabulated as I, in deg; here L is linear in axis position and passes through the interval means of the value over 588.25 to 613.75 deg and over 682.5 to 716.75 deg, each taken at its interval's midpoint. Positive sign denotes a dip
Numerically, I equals 0.5 deg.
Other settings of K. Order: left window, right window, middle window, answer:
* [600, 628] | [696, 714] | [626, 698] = 1.14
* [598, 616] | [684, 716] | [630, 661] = -0.17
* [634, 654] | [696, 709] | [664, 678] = 0.82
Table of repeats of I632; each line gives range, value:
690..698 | 15.7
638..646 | 15.2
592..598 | 14.5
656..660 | 15.8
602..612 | 14.8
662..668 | 14.7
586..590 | 14.7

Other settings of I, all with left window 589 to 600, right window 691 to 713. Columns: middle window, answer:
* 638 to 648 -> 0.0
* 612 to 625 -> 0.1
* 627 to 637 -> -0.2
